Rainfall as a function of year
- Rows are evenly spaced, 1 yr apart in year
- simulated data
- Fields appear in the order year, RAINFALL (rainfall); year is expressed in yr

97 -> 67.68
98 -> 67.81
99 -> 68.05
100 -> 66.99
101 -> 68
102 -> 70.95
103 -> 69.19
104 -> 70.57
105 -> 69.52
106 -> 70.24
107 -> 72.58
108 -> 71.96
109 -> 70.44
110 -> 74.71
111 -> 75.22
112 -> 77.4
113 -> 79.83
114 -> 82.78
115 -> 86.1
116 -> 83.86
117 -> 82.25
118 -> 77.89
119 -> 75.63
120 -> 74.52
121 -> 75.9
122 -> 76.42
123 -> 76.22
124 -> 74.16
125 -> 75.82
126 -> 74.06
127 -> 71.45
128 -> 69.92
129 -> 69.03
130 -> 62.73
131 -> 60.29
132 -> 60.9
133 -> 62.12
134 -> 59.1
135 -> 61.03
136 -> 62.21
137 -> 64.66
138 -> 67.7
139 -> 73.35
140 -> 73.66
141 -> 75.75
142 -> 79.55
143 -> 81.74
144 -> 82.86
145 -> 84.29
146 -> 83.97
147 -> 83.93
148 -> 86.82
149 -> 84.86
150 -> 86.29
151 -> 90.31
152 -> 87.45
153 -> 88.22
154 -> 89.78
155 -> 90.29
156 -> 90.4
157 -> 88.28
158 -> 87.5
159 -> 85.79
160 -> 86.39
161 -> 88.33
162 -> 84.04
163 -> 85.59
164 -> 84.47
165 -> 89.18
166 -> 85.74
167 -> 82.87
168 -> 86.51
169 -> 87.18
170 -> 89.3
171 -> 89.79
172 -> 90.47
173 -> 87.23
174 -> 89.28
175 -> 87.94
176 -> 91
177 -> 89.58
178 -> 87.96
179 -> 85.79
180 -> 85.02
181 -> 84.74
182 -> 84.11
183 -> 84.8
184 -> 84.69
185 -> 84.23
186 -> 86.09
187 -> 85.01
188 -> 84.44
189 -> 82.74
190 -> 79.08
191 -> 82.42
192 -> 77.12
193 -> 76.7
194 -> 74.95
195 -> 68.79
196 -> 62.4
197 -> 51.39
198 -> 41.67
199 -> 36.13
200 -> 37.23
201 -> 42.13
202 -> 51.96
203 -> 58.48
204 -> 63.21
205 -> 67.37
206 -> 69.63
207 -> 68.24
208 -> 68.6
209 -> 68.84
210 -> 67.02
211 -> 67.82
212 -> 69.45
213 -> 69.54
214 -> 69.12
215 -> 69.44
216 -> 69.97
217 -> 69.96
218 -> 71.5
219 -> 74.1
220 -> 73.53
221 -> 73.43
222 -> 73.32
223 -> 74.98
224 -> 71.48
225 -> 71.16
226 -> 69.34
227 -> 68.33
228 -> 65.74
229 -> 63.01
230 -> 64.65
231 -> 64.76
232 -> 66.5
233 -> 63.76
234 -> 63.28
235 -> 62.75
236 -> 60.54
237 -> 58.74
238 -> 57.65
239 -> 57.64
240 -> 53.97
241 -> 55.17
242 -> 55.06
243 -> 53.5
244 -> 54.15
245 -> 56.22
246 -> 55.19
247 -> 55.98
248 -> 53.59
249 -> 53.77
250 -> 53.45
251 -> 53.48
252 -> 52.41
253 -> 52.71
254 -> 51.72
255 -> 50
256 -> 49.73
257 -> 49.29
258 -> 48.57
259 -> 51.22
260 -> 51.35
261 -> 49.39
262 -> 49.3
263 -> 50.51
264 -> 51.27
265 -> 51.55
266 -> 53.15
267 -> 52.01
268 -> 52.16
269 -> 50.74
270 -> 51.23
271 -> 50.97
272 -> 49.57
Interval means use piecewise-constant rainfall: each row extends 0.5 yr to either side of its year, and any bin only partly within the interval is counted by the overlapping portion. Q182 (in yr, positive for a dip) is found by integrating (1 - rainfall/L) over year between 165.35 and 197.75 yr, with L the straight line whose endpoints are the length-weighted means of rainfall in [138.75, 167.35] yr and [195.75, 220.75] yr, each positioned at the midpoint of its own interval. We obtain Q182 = -4.0 yr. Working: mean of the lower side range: 85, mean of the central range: 82.5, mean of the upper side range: 62.5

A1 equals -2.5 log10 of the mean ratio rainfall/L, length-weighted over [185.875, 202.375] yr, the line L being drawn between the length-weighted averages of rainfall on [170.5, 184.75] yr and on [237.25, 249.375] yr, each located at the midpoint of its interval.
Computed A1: 0.21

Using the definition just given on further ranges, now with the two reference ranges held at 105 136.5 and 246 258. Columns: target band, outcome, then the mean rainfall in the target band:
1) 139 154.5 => -0.218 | 83.6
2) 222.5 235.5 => -0.196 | 66.9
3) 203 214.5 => -0.150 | 67.7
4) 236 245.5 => -0.039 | 56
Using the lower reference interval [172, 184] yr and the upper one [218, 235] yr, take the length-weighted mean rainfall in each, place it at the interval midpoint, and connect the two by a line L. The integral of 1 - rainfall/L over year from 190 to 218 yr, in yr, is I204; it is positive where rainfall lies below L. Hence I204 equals 4.7 yr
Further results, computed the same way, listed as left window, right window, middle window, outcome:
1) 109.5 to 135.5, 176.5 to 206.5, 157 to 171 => -2.8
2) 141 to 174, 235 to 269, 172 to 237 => -1.3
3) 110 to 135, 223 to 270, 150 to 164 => -3.9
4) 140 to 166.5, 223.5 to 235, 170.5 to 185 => -1.4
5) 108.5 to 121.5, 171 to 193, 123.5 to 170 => 1.5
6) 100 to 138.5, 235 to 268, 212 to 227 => -3.5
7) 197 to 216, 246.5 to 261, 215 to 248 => -4.7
